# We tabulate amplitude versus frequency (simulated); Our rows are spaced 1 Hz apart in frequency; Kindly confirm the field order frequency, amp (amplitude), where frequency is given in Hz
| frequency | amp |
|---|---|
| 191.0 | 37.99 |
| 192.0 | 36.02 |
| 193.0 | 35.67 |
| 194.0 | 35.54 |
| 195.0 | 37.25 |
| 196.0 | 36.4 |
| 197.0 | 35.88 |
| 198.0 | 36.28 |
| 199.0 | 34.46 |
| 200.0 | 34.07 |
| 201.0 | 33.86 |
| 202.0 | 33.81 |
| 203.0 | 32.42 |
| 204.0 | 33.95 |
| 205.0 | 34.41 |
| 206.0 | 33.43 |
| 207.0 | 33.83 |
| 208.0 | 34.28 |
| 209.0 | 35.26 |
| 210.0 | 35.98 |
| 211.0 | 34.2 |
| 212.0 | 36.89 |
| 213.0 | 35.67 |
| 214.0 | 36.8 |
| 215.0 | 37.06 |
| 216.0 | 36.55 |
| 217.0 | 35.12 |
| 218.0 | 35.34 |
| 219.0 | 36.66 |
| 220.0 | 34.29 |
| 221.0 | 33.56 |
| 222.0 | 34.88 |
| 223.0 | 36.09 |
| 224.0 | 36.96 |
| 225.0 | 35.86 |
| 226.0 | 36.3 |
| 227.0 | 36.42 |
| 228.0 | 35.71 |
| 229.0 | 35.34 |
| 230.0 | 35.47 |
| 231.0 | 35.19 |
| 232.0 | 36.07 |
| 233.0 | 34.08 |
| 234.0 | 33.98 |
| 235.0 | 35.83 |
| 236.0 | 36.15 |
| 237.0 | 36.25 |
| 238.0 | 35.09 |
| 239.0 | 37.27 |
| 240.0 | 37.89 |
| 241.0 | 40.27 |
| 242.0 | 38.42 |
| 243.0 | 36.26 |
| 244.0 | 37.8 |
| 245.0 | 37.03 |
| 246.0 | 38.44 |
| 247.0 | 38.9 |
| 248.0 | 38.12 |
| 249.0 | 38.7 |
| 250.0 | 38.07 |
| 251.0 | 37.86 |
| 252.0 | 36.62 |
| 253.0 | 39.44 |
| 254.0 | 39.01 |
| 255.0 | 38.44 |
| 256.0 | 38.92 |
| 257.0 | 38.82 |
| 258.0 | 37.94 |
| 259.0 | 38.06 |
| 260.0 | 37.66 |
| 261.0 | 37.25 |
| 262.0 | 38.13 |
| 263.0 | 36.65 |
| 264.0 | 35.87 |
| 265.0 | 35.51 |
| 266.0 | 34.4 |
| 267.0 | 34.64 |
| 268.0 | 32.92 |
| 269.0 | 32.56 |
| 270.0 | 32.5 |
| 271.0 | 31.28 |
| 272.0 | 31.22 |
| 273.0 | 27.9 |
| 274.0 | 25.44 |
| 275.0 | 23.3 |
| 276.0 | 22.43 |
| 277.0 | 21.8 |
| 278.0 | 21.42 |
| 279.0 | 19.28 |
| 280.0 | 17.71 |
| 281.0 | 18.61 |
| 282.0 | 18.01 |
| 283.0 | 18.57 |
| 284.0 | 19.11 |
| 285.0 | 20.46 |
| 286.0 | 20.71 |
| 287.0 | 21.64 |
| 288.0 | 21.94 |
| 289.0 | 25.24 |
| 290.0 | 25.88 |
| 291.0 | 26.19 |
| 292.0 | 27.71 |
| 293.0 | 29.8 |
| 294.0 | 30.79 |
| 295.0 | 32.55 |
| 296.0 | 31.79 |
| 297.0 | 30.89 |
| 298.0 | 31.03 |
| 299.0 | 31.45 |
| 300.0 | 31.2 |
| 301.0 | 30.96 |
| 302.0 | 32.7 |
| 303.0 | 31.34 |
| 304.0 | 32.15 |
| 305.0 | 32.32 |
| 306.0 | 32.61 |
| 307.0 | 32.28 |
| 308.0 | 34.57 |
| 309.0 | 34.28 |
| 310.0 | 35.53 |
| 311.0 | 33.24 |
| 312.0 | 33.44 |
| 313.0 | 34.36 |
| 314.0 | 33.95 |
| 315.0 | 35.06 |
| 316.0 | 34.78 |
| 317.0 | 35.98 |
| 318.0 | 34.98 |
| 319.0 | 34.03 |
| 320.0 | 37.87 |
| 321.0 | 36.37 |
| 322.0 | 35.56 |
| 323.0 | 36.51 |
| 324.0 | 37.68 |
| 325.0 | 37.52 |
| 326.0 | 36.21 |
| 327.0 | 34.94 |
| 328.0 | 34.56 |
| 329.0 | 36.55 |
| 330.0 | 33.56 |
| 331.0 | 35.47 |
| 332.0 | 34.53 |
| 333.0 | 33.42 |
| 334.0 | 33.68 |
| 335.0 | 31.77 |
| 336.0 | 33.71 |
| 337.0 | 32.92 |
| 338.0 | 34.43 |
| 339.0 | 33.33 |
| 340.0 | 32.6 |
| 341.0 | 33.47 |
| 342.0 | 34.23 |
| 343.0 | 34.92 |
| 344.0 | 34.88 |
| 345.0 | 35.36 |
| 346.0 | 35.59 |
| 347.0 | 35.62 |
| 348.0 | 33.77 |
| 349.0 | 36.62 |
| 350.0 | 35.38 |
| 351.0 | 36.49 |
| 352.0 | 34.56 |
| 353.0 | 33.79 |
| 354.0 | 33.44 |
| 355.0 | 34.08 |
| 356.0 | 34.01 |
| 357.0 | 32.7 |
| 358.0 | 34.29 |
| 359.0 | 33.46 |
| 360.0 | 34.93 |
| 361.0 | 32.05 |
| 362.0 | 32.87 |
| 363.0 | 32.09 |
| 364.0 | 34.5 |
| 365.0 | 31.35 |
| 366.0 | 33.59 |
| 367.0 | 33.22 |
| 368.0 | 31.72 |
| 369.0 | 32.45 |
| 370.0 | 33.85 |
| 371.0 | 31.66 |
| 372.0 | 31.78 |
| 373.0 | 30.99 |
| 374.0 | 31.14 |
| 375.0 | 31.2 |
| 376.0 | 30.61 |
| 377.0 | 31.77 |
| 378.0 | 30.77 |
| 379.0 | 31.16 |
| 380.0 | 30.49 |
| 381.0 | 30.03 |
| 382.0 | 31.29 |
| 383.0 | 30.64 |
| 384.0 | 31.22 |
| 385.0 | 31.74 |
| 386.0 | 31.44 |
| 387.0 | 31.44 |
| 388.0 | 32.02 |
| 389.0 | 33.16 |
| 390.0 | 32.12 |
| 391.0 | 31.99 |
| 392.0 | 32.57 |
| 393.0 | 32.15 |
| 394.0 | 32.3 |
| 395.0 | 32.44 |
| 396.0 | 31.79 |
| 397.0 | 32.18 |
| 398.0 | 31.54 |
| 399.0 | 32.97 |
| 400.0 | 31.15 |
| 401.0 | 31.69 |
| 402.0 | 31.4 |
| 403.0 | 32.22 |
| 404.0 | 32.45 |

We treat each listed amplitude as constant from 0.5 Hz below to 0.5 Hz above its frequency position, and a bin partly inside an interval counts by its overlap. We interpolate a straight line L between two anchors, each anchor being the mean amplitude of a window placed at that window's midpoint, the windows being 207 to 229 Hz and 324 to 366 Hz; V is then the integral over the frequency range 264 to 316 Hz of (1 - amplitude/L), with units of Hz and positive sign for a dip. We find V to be 9.2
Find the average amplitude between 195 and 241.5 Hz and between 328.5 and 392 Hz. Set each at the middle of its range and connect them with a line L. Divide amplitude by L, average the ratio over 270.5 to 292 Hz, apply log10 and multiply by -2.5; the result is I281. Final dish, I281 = 0.44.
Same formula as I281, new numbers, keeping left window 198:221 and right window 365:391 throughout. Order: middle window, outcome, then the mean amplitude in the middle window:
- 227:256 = -0.08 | 37.1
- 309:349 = -0.07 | 34.8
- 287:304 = 0.14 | 29.3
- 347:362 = -0.07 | 34.3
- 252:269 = -0.09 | 37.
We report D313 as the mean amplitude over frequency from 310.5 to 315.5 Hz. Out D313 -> 34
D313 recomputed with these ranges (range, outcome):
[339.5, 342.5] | 33.4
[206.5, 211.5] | 34.7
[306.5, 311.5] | 34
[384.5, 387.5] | 31.5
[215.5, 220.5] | 35.6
